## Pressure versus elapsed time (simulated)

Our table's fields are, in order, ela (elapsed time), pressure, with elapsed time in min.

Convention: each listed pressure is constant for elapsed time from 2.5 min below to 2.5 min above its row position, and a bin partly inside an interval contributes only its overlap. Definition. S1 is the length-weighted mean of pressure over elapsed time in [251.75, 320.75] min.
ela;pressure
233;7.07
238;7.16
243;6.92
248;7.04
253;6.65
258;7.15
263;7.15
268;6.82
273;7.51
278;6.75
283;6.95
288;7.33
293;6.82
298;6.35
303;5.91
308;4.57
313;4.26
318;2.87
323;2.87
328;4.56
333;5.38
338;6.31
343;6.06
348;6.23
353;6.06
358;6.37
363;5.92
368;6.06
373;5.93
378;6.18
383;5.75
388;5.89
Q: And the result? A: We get 6.2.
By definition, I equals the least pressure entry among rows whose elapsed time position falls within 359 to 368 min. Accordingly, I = 5.92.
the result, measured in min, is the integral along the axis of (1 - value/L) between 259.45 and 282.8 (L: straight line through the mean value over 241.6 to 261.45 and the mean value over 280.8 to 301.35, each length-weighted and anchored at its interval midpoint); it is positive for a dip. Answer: -0.6 min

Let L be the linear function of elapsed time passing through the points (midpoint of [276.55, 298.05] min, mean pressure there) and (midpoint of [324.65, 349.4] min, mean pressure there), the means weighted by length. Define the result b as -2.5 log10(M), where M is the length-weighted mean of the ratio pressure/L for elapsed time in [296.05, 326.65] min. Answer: 0.38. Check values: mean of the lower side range 6.9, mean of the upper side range 5.59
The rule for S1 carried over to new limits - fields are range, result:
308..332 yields 3.85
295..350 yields 5.04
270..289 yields 7.11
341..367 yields 6.13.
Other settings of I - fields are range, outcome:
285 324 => 2.87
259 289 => 6.75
